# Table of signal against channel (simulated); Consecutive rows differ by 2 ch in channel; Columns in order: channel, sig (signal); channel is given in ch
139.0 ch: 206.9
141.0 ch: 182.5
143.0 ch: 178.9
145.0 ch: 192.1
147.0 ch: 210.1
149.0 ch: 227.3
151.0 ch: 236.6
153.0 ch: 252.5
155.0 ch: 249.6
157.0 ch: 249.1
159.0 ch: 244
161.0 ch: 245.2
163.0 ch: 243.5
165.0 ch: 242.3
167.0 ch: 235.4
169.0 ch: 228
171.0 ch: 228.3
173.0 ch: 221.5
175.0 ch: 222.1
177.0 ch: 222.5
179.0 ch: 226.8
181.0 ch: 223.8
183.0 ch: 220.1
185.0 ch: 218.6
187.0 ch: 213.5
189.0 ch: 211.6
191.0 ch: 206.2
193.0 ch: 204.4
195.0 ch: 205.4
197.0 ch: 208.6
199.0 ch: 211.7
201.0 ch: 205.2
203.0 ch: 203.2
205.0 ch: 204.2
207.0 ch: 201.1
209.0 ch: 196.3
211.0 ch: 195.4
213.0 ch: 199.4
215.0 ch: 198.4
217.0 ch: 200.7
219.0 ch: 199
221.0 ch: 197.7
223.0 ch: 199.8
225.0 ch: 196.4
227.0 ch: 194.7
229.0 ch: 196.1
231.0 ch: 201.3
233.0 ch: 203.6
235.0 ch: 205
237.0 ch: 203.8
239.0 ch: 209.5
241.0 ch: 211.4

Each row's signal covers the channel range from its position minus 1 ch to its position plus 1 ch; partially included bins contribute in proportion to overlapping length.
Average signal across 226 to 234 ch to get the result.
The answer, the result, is 199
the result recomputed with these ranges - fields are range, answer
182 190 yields 216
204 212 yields 199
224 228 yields 196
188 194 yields 207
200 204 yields 204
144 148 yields 201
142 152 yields 209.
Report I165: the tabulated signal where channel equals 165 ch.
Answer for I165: 242.3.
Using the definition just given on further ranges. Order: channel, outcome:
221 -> 197.7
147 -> 210.1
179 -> 226.8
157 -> 249.1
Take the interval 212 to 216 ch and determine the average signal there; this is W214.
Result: 199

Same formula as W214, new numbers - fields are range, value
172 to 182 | 223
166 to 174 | 228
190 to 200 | 207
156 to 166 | 245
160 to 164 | 244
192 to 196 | 205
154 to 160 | 248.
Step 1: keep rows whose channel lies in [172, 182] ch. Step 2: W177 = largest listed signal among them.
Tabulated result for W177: 226.8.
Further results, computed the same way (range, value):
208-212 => 196.3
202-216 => 204.2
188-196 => 211.6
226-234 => 203.6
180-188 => 223.8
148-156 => 252.5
